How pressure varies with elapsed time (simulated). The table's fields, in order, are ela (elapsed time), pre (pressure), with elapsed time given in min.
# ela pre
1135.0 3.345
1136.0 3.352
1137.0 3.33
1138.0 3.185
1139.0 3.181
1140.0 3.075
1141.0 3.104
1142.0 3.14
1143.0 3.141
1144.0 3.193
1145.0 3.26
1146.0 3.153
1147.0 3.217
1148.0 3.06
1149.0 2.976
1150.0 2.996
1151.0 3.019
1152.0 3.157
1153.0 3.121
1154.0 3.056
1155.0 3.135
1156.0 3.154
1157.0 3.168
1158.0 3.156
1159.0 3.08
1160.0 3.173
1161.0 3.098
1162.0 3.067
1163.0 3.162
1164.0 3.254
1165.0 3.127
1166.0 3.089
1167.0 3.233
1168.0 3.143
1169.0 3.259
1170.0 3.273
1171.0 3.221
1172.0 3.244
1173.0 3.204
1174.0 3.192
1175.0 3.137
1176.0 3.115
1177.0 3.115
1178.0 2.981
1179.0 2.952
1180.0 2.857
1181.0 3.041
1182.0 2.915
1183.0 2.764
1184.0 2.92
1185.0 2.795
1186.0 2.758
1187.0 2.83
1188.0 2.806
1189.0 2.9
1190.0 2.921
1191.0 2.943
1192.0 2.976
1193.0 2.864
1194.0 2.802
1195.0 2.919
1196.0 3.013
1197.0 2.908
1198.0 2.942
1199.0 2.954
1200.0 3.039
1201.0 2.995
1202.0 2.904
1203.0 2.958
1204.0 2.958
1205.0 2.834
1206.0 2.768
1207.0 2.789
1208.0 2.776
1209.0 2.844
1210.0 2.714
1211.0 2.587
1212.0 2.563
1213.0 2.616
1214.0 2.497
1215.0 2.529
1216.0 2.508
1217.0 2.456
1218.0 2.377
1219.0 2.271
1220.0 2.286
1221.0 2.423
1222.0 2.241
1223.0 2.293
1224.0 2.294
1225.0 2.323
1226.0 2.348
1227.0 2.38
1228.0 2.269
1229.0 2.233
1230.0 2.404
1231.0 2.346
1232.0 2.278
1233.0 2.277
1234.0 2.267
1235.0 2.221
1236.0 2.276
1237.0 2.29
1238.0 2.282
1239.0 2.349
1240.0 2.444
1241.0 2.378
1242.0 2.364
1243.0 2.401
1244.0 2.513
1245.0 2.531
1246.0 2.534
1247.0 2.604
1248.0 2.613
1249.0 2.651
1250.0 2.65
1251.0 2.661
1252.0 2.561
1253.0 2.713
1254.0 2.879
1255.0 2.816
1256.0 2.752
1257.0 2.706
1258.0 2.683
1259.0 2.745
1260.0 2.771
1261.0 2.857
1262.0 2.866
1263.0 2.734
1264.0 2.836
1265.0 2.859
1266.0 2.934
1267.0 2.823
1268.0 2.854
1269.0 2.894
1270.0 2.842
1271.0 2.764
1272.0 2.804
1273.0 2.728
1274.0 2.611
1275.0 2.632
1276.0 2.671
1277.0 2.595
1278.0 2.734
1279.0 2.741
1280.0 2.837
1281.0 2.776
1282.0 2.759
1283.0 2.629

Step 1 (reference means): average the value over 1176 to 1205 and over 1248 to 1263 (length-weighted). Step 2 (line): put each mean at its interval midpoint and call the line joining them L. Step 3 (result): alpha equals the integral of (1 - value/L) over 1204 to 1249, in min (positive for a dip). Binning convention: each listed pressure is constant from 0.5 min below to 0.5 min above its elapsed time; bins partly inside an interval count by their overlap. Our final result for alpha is 5.8 min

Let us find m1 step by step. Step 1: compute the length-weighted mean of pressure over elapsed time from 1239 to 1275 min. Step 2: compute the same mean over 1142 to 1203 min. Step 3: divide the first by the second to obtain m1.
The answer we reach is 0.9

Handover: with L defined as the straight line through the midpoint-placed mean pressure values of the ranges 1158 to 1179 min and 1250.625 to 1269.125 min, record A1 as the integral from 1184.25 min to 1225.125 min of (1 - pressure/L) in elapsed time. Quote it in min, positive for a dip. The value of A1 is 4.0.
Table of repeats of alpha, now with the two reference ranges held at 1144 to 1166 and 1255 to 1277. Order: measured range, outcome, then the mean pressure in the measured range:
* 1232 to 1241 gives 1.77 min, 2.3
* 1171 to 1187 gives 0.25 min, 3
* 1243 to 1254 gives 0.87 min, 2.61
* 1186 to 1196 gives 0.42 min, 2.88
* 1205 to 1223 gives 2.42 min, 2.54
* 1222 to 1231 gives 1.81 min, 2.32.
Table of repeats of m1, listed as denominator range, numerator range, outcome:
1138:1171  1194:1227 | 0.84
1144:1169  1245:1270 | 0.88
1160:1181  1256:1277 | 0.89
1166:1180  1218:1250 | 0.75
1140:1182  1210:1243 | 0.76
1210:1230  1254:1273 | 1.17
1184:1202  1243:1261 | 0.92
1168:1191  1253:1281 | 0.92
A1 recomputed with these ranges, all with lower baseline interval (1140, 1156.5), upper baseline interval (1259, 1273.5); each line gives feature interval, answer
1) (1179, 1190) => 0.6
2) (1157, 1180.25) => -0.6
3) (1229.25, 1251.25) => 3.6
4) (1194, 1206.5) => 0.3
